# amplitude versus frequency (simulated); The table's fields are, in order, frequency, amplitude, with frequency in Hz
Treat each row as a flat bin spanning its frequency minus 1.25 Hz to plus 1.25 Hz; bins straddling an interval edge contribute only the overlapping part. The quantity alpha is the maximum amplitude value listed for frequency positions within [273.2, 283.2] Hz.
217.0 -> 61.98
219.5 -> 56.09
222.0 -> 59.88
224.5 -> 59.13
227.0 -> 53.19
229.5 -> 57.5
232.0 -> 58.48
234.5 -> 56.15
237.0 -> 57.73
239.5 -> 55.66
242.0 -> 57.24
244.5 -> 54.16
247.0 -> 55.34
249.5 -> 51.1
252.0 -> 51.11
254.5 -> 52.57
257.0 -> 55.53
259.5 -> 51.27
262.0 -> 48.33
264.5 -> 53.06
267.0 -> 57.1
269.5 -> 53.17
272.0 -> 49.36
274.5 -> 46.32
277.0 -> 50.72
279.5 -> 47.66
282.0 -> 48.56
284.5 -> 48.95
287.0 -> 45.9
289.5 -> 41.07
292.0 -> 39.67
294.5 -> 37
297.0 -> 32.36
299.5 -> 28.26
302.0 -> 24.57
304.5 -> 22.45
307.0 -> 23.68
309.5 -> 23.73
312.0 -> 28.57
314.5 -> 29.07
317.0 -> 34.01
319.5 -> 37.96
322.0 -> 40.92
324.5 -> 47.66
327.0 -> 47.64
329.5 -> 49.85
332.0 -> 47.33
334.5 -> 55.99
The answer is 50.72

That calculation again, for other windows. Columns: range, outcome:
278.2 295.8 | 48.95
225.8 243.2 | 58.48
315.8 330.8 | 49.85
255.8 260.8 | 55.53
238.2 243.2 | 57.24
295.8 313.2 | 32.36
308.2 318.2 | 34.01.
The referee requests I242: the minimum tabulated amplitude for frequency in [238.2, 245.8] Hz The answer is 54.16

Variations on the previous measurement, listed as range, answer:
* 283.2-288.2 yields 45.9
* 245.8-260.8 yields 51.1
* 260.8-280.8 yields 46.32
